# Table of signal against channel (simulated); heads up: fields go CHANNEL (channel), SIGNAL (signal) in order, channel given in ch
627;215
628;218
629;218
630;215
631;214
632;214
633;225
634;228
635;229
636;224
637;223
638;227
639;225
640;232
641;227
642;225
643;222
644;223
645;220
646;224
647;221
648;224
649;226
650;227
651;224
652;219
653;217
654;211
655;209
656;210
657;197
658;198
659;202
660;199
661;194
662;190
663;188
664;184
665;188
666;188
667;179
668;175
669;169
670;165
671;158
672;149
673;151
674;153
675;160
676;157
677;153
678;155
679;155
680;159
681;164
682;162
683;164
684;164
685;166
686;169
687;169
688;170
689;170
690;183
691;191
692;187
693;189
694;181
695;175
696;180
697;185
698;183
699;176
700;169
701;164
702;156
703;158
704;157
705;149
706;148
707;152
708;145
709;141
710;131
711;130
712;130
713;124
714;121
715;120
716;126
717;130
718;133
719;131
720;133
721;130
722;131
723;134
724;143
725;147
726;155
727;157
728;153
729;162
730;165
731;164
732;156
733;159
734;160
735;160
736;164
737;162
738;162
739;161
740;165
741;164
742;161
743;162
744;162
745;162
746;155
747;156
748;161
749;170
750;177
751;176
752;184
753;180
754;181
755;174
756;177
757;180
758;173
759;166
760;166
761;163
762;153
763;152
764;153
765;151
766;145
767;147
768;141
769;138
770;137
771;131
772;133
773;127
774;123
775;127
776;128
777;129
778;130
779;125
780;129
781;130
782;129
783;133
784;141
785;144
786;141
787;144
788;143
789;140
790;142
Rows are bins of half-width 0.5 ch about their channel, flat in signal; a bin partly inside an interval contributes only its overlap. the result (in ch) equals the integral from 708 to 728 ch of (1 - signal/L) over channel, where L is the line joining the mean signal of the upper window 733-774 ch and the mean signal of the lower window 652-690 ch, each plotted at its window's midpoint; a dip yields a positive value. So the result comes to 3.8 ch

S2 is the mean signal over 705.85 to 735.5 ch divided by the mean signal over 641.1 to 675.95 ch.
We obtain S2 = 0.7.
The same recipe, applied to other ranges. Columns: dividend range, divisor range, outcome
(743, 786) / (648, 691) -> 0.83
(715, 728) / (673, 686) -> 0.86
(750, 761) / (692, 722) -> 1.17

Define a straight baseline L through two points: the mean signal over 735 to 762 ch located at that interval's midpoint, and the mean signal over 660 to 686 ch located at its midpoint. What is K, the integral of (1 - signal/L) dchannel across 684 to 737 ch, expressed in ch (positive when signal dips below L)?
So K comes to 4.0 ch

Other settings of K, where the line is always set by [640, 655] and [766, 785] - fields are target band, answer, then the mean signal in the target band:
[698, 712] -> 2.3 ch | 152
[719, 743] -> 1.4 ch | 154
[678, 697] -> 2.1 ch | 172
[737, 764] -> -3.0 ch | 167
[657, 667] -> 0.9 ch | 192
